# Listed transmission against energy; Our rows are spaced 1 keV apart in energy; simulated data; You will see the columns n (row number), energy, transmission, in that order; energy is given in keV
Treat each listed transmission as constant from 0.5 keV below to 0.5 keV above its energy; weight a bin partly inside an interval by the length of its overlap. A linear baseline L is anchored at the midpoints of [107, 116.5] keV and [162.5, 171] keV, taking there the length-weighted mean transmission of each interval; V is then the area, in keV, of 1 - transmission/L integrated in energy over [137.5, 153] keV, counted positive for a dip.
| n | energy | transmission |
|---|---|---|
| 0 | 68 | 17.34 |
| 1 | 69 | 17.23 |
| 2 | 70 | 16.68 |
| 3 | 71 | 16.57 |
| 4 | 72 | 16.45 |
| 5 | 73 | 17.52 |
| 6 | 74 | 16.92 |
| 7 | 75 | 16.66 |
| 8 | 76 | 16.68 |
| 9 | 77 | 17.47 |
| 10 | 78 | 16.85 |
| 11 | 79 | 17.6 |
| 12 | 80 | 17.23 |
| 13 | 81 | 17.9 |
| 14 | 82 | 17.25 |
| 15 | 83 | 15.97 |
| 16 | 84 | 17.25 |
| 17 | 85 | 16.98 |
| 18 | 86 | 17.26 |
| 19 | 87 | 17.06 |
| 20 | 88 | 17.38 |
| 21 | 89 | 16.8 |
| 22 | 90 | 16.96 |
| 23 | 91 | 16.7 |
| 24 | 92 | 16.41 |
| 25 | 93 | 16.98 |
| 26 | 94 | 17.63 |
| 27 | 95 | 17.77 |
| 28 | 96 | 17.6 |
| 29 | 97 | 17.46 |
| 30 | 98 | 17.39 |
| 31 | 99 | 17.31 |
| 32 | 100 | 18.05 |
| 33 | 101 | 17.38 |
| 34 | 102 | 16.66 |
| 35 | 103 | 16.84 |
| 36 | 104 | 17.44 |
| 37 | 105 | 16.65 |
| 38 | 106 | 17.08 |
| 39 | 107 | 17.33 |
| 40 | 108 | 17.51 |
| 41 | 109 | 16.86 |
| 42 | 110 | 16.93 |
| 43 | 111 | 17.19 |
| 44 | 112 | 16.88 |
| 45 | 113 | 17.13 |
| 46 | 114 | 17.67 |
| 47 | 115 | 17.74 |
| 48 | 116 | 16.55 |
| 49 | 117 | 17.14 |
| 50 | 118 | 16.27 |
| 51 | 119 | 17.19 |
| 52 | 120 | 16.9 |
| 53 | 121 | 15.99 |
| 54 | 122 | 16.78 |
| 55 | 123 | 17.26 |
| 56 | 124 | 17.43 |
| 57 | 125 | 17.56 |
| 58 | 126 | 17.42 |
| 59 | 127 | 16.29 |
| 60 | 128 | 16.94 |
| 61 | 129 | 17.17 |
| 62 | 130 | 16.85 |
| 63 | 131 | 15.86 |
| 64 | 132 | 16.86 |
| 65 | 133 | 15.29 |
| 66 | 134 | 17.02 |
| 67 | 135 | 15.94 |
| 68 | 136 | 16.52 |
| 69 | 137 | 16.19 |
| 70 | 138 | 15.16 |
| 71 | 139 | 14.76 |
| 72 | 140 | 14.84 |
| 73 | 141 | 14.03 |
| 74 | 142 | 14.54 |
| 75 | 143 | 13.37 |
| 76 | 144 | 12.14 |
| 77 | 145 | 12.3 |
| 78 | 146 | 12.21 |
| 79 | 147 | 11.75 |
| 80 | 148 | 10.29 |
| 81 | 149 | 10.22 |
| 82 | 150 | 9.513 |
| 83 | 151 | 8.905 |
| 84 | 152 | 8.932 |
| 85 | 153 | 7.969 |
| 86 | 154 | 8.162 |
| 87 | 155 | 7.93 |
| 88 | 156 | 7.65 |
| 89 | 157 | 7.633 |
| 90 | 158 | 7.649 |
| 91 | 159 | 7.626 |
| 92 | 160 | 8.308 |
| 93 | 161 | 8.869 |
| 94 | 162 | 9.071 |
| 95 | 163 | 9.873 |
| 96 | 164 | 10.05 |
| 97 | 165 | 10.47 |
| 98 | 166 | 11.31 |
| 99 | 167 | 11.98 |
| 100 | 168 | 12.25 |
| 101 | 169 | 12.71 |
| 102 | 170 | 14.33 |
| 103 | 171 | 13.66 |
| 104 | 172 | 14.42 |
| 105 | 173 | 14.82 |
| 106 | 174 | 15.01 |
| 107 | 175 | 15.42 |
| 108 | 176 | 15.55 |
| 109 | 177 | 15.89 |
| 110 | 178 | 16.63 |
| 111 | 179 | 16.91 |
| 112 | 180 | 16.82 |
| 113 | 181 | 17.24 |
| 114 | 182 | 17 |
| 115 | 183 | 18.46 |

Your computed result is 2.1 keV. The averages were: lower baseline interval 17.2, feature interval 12.1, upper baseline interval 11.7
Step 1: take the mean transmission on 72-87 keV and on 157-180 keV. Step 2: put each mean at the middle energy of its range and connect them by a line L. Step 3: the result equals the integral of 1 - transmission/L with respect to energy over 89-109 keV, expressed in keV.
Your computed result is -1.43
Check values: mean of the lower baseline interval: 17.1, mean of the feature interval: 17.2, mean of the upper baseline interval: 12.4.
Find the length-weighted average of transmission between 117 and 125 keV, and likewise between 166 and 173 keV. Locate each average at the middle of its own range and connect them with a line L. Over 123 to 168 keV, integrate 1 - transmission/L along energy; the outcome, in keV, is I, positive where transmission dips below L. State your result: 7.8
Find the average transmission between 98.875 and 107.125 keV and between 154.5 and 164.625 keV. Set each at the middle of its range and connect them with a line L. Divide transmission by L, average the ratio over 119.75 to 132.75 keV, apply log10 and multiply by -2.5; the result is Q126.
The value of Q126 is -0.233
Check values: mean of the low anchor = 17.2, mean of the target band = 16.8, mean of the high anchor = 8.49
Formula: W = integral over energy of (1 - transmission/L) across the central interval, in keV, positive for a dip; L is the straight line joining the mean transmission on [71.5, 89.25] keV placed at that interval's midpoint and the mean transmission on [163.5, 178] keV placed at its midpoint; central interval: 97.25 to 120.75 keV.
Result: -1.74 keV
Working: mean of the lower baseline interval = 17.1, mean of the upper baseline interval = 13.5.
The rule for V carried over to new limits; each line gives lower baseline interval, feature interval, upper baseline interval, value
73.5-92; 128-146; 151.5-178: -2.8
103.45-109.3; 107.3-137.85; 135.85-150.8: -3.1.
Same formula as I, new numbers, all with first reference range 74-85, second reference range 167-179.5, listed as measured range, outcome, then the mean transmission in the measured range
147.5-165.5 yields 7.47 keV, 8.84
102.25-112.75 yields -0.45 keV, 17.1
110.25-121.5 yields -0.57 keV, 17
